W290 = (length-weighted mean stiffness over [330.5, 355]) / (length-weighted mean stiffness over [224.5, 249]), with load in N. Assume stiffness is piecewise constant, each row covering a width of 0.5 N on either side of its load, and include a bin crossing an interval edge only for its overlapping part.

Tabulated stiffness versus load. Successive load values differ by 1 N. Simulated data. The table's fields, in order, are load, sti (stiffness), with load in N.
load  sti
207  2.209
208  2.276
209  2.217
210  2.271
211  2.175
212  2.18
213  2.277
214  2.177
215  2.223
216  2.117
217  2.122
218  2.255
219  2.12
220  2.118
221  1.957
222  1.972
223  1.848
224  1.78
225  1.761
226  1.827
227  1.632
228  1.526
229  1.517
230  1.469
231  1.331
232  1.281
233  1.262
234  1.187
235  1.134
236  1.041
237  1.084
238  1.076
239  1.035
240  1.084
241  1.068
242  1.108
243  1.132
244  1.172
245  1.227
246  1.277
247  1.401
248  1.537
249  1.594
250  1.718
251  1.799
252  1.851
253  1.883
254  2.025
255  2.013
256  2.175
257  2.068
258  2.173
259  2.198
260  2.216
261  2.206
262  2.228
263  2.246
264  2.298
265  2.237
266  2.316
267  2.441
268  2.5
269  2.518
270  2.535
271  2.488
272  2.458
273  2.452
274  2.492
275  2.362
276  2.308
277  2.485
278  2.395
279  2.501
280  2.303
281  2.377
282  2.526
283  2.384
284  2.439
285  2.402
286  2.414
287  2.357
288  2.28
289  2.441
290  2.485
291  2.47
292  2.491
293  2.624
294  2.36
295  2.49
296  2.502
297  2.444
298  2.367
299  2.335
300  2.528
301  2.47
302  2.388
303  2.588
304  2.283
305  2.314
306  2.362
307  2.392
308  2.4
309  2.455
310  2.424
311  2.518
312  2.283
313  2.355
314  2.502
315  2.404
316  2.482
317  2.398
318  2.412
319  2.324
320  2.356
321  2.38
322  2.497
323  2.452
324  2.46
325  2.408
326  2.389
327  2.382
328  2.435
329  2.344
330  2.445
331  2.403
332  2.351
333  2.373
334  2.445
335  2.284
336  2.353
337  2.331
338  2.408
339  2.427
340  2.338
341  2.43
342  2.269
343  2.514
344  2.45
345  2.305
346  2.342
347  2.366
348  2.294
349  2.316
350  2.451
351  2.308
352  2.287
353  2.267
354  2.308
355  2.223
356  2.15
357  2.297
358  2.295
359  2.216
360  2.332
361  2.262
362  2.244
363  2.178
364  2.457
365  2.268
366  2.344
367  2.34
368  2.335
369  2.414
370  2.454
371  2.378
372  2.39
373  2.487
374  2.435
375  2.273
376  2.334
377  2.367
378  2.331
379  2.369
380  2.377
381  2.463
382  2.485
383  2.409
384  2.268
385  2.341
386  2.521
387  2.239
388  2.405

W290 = 1.8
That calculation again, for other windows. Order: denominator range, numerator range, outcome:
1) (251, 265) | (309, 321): 1.14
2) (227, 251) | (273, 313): 1.88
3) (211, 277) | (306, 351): 1.29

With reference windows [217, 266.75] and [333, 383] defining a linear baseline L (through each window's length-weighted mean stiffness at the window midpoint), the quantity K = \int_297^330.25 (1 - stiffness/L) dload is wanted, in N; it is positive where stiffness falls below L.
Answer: -5.0 N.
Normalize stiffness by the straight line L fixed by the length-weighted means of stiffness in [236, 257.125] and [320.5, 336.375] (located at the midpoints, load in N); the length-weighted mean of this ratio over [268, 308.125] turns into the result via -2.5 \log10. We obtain -0.249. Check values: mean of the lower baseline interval 1.47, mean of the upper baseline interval 2.4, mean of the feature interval 2.43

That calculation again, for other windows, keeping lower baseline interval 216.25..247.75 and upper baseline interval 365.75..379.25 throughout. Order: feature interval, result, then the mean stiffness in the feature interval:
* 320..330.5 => -0.17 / 2.42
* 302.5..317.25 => -0.22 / 2.41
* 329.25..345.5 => -0.11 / 2.38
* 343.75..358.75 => -0.03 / 2.31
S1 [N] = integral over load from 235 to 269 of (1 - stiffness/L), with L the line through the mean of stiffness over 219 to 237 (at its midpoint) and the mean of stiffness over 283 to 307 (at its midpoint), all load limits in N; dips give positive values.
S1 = 2.9 N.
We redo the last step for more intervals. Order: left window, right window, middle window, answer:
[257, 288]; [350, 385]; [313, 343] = -0.6 N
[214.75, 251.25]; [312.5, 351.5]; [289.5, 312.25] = -3.4 N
